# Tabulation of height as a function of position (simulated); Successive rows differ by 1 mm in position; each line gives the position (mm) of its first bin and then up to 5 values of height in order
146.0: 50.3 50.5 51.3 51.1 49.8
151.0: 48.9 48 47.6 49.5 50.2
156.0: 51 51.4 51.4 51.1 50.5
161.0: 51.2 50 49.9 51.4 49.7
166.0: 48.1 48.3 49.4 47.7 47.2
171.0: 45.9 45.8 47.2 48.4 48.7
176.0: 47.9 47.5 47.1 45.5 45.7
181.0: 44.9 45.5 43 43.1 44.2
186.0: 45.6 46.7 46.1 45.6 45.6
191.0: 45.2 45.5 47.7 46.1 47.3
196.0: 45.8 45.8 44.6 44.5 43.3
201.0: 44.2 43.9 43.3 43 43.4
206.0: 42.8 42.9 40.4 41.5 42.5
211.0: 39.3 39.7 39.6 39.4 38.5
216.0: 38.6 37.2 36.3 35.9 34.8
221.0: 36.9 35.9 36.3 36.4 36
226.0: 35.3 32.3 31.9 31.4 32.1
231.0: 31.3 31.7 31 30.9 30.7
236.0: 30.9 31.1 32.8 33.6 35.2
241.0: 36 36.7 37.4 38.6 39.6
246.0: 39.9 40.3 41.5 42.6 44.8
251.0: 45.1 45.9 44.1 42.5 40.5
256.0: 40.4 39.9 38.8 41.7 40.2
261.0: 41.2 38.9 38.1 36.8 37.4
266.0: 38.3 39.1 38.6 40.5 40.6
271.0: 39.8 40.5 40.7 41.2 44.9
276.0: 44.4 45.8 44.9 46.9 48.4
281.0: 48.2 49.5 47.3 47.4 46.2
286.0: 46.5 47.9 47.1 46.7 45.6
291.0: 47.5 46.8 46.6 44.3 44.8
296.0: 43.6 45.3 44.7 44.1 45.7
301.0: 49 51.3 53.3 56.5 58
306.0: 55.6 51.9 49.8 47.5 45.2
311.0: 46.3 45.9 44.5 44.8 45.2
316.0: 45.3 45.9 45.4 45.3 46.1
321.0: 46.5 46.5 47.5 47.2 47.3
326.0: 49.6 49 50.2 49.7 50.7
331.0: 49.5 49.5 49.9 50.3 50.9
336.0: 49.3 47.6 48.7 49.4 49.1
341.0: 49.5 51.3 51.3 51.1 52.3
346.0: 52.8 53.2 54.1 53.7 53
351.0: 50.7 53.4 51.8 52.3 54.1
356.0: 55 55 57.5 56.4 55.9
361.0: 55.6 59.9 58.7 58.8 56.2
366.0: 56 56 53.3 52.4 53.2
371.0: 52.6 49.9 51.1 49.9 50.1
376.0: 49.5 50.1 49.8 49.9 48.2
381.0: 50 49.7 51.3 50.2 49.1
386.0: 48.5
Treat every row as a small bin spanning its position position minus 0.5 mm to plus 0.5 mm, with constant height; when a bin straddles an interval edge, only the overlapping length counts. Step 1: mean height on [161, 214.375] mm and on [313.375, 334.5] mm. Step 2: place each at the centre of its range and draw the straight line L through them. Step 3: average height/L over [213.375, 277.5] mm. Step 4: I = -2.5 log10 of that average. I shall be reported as 0.218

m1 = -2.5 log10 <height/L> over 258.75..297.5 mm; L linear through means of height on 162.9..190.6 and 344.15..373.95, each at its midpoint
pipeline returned 0.17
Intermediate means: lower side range 46.8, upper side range 54.2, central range 43.6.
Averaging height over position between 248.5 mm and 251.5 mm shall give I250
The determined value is 44.2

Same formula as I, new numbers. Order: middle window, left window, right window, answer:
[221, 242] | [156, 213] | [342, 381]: 0.395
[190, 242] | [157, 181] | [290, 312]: 0.248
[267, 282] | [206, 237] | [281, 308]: 0.039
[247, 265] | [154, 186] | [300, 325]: 0.169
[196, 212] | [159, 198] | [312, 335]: 0.099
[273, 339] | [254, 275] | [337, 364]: -0.032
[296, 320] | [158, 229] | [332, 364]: 0.053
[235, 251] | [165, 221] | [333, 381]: 0.239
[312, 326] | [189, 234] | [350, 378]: 0.081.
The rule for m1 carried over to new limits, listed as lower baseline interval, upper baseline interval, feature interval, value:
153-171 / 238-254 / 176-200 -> 0.03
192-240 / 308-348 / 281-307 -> -0.06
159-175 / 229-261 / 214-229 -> 0.15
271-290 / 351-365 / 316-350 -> 0.06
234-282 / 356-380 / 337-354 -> -0.01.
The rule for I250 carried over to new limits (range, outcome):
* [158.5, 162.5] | 50.7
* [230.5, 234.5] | 31.2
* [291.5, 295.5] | 45.6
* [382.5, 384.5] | 50.8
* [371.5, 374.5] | 50.3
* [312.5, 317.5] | 45.1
